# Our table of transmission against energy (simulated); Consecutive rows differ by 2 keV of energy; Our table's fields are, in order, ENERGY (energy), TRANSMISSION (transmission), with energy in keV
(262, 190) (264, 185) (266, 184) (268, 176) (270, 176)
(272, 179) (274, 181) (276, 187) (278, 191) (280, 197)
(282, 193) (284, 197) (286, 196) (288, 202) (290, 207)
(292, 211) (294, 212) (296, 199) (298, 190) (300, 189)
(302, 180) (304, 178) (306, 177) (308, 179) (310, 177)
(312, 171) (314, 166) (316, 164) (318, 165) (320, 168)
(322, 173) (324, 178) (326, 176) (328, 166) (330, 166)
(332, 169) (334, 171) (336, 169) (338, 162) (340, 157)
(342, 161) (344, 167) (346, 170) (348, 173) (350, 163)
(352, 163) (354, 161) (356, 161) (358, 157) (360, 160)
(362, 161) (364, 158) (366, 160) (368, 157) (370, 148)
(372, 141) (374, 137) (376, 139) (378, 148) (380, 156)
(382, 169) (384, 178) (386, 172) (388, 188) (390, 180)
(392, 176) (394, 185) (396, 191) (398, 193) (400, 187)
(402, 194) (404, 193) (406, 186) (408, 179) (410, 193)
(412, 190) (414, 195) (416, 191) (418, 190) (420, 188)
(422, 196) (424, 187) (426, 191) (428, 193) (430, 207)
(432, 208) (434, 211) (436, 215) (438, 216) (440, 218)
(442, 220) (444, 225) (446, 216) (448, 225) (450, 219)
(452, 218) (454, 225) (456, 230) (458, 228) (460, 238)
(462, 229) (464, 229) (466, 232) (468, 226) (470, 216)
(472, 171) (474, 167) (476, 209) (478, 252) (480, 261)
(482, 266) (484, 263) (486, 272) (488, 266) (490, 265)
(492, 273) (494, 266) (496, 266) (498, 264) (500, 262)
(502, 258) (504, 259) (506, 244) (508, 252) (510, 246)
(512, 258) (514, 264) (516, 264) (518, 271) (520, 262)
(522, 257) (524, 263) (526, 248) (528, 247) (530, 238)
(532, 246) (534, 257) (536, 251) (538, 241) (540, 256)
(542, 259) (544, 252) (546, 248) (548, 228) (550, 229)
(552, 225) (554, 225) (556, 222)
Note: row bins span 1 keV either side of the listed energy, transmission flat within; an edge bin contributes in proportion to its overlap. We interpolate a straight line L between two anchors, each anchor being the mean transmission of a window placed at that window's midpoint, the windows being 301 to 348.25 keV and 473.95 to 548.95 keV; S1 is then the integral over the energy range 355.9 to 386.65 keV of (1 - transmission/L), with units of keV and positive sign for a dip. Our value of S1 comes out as 5.6 keV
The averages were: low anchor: 170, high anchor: 254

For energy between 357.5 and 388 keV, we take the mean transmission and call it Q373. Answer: 157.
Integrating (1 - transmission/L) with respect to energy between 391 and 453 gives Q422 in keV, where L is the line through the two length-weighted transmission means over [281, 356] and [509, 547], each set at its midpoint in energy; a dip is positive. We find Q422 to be 4.5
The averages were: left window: 177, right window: 254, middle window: 200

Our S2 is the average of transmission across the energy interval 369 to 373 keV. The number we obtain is 144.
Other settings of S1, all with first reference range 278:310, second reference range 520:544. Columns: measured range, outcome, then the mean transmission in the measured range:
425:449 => 1.71 keV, 212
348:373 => 6.13 keV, 158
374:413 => 7.18 keV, 178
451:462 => 0.25 keV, 228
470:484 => 0.86 keV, 224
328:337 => 1.52 keV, 168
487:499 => -1.22 keV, 267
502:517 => -0.57 keV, 255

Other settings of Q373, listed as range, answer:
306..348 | 169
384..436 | 191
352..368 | 160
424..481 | 217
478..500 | 265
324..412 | 169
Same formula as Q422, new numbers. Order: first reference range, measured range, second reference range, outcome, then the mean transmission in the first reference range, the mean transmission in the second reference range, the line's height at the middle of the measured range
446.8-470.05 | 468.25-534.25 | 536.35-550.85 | -4.01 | 227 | 245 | 236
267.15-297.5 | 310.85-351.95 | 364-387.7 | 1.46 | 194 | 156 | 174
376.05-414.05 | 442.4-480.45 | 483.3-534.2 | 0.77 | 180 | 259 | 226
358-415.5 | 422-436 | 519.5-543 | -0.36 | 172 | 252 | 195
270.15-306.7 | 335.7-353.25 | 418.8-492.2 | 3.27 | 192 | 223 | 203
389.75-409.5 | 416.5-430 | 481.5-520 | 0.82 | 187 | 262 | 204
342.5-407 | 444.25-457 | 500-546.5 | -0.63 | 168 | 254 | 212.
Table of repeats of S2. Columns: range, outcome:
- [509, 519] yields 261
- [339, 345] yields 162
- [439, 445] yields 221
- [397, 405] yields 192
